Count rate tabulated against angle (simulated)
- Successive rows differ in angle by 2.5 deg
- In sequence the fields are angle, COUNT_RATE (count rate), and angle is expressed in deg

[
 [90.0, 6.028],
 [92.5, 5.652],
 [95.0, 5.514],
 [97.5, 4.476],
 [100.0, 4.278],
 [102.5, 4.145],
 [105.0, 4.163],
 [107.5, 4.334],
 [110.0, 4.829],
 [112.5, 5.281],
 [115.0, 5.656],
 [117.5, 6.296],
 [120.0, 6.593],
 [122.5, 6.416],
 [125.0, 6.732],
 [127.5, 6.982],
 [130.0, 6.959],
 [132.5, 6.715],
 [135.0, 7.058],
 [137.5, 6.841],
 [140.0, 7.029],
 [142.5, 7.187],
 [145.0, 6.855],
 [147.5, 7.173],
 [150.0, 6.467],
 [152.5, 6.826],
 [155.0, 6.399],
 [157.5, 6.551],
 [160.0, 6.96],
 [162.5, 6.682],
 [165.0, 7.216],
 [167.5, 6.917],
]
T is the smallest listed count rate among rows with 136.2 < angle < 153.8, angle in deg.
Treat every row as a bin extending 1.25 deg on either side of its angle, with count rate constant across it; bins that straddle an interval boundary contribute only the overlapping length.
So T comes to 6.467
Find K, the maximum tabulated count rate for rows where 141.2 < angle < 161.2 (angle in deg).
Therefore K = 7.187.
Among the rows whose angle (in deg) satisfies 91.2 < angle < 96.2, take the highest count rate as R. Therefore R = 5.652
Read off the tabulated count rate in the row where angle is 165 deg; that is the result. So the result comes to 7.216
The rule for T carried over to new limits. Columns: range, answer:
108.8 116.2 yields 4.829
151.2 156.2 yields 6.399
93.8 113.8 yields 4.145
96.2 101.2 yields 4.278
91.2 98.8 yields 4.476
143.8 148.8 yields 6.855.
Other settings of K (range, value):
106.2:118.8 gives 6.296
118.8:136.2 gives 7.058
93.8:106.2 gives 5.514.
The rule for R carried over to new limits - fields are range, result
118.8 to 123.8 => 6.593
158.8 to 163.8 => 6.96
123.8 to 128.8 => 6.982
